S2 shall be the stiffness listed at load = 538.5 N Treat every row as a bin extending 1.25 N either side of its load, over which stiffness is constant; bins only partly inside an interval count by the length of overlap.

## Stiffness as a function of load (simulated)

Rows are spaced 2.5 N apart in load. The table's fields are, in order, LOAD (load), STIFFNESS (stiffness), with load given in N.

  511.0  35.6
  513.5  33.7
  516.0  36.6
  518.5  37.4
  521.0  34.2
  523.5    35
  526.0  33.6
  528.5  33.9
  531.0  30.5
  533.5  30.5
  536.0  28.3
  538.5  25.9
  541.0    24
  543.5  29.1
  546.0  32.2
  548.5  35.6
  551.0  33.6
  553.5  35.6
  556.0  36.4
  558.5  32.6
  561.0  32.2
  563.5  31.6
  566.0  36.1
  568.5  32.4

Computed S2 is 25.9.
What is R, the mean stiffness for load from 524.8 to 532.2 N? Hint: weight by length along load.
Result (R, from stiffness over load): 32.7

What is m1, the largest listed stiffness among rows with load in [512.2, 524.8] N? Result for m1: 37.4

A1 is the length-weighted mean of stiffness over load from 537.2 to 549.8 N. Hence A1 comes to 29.4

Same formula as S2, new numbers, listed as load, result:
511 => 35.6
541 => 24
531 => 30.5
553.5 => 35.6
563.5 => 31.6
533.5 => 30.5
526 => 33.6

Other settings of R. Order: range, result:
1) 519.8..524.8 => 34.6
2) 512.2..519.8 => 35.9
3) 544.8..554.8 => 34.3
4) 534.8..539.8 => 27.1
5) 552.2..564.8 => 33.7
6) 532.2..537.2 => 29.4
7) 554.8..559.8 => 34.5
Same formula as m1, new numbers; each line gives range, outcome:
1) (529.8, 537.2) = 30.5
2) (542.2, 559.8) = 36.4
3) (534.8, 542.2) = 28.3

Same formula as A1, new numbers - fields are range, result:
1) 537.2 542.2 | 25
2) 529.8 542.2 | 27.8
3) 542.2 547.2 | 30.6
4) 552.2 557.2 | 36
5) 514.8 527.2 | 35.4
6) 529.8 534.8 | 30.5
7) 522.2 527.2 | 34.3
